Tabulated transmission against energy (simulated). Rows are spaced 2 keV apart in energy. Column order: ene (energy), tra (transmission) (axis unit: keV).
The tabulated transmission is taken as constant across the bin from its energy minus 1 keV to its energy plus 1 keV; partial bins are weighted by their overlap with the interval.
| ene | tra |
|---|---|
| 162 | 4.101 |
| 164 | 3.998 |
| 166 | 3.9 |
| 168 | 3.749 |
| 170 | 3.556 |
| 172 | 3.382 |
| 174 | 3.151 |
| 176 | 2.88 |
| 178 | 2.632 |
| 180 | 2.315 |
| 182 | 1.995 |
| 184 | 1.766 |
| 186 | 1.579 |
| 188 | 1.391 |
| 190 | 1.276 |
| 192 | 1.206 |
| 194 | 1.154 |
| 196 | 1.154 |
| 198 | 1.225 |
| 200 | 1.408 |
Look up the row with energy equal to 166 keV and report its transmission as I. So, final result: 3.9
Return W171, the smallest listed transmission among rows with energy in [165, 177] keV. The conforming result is 2.88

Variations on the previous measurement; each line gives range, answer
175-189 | 1.391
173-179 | 2.632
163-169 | 3.749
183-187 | 1.579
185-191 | 1.276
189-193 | 1.206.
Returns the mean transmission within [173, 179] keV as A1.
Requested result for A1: 2.89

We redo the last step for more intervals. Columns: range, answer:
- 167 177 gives 3.34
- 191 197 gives 1.17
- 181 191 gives 1.6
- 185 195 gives 1.32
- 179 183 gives 2.16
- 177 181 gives 2.47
